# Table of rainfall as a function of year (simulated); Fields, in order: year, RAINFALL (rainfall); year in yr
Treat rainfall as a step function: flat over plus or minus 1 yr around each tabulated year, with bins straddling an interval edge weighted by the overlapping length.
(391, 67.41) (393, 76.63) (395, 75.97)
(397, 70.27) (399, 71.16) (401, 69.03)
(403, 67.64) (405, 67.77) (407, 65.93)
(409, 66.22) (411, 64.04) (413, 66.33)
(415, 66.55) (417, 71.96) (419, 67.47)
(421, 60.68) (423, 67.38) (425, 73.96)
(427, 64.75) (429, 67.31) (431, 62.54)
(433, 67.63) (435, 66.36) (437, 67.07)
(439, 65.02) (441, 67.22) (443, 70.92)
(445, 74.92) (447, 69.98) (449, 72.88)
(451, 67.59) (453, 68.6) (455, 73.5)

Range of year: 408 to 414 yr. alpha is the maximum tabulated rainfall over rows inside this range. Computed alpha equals 66.33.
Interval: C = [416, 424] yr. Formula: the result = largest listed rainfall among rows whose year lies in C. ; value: 71.96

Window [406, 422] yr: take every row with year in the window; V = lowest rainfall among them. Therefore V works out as 60.68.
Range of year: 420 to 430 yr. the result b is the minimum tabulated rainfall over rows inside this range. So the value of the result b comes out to 60.68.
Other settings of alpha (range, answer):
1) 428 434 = 67.63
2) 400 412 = 69.03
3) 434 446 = 74.92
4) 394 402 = 75.97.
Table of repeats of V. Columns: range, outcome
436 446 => 65.02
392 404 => 67.64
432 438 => 66.36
